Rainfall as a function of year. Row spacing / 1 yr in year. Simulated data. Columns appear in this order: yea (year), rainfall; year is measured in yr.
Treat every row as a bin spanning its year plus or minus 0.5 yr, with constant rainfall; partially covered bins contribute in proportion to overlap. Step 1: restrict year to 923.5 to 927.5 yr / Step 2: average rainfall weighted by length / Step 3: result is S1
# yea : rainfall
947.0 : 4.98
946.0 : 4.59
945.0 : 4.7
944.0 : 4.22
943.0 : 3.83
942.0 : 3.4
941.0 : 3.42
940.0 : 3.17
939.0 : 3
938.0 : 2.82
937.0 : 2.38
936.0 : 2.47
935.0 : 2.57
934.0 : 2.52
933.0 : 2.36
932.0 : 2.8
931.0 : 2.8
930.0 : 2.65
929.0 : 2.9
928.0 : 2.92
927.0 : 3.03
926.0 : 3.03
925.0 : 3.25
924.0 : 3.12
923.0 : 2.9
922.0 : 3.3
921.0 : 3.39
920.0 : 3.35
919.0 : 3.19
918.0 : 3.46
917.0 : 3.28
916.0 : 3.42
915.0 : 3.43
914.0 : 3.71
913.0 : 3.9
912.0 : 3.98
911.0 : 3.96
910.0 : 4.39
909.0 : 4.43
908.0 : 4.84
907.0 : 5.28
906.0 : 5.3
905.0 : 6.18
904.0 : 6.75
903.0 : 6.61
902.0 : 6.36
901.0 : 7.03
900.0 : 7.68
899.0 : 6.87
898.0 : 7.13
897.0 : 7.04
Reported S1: 3.11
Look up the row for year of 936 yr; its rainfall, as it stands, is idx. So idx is 2.47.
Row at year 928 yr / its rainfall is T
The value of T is 2.92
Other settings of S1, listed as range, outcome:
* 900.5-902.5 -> 6.7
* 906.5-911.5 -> 4.58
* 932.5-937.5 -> 2.46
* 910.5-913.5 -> 3.95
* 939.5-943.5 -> 3.46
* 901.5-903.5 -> 6.49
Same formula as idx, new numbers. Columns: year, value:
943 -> 3.83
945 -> 4.7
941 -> 3.42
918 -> 3.46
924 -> 3.12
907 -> 5.28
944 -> 4.22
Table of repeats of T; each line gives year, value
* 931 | 2.8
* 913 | 3.9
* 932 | 2.8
